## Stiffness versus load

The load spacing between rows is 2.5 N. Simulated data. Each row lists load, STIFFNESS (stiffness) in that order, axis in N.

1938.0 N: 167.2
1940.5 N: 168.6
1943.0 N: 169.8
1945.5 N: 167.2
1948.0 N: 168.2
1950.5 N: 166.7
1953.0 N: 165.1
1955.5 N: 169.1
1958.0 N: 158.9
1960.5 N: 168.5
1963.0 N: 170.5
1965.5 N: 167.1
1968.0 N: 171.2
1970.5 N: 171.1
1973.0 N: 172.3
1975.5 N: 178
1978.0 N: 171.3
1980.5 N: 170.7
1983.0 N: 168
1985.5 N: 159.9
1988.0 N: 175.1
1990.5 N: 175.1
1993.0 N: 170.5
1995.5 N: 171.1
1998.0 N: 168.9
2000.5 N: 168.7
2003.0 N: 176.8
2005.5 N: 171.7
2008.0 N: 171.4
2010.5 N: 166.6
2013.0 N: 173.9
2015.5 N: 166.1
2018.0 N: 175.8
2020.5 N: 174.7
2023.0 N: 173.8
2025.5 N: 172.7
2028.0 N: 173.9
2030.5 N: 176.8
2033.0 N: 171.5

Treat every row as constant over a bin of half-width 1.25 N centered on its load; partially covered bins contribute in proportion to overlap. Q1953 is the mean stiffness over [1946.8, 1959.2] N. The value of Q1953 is 166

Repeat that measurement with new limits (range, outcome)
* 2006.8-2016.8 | 170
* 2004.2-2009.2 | 172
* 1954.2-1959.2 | 164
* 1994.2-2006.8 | 171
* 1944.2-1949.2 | 168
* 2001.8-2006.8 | 174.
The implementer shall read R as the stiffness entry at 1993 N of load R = 170.5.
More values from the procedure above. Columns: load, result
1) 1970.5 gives 171.1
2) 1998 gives 168.9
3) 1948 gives 168.2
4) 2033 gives 171.5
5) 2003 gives 176.8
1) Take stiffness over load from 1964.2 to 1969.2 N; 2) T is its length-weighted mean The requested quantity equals 169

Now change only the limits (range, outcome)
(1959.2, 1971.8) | 170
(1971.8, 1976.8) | 175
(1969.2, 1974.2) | 172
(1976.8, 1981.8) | 171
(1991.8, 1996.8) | 171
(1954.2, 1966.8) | 167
